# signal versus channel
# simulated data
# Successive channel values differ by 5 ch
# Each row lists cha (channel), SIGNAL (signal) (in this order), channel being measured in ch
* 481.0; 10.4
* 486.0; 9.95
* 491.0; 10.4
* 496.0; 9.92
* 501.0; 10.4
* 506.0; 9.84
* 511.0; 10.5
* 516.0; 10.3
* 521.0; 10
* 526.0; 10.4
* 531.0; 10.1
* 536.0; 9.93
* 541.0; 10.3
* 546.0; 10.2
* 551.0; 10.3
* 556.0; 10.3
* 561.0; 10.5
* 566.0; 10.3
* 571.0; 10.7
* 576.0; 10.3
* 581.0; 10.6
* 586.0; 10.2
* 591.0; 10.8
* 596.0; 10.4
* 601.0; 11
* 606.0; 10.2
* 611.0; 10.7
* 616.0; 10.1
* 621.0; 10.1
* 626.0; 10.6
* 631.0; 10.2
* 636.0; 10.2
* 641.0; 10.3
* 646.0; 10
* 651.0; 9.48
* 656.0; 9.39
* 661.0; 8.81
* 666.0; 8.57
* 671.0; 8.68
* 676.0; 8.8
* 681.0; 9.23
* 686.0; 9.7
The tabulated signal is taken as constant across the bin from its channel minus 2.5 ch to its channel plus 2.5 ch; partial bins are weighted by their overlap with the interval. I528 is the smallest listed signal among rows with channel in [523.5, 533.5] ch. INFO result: 10.1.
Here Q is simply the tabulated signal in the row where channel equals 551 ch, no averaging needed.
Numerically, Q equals 10.3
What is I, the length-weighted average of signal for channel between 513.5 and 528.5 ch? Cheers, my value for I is 10.2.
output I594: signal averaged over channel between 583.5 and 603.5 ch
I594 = 10.6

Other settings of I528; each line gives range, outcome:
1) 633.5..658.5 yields 9.39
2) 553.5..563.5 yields 10.3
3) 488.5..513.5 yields 9.84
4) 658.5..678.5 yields 8.57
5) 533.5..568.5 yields 9.93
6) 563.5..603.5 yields 10.2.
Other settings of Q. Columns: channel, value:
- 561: 10.5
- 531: 10.1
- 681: 9.23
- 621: 10.1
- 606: 10.2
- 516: 10.3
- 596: 10.4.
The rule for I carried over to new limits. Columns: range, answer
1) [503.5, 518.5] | 10.2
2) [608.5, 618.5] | 10.4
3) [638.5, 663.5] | 9.6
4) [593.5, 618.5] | 10.5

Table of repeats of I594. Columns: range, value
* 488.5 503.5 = 10.2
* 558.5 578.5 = 10.4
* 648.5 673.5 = 8.99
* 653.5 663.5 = 9.1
